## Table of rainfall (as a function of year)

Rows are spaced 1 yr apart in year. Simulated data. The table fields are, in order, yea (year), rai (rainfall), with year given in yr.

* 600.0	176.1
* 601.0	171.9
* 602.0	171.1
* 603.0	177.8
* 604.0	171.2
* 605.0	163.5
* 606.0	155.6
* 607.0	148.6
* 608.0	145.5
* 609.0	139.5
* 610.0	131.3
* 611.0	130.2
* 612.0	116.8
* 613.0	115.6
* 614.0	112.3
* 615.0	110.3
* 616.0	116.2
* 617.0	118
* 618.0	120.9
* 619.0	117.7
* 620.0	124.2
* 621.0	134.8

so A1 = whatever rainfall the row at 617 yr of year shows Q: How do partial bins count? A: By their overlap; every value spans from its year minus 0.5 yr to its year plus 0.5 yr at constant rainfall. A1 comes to 118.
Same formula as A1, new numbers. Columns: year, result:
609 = 139.5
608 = 145.5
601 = 171.9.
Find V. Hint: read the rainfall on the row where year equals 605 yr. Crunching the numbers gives 163.5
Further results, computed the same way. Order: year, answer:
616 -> 116.2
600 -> 176.1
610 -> 131.3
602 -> 171.1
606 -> 155.6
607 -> 148.6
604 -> 171.2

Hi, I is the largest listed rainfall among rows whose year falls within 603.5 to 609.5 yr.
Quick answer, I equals 171.2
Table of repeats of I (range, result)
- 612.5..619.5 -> 120.9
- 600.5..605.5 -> 177.8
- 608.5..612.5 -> 139.5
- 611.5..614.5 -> 116.8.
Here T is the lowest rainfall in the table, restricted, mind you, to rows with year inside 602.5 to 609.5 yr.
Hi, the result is 139.5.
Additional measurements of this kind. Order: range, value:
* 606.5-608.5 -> 145.5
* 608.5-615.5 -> 110.3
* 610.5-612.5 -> 116.8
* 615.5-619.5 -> 116.2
